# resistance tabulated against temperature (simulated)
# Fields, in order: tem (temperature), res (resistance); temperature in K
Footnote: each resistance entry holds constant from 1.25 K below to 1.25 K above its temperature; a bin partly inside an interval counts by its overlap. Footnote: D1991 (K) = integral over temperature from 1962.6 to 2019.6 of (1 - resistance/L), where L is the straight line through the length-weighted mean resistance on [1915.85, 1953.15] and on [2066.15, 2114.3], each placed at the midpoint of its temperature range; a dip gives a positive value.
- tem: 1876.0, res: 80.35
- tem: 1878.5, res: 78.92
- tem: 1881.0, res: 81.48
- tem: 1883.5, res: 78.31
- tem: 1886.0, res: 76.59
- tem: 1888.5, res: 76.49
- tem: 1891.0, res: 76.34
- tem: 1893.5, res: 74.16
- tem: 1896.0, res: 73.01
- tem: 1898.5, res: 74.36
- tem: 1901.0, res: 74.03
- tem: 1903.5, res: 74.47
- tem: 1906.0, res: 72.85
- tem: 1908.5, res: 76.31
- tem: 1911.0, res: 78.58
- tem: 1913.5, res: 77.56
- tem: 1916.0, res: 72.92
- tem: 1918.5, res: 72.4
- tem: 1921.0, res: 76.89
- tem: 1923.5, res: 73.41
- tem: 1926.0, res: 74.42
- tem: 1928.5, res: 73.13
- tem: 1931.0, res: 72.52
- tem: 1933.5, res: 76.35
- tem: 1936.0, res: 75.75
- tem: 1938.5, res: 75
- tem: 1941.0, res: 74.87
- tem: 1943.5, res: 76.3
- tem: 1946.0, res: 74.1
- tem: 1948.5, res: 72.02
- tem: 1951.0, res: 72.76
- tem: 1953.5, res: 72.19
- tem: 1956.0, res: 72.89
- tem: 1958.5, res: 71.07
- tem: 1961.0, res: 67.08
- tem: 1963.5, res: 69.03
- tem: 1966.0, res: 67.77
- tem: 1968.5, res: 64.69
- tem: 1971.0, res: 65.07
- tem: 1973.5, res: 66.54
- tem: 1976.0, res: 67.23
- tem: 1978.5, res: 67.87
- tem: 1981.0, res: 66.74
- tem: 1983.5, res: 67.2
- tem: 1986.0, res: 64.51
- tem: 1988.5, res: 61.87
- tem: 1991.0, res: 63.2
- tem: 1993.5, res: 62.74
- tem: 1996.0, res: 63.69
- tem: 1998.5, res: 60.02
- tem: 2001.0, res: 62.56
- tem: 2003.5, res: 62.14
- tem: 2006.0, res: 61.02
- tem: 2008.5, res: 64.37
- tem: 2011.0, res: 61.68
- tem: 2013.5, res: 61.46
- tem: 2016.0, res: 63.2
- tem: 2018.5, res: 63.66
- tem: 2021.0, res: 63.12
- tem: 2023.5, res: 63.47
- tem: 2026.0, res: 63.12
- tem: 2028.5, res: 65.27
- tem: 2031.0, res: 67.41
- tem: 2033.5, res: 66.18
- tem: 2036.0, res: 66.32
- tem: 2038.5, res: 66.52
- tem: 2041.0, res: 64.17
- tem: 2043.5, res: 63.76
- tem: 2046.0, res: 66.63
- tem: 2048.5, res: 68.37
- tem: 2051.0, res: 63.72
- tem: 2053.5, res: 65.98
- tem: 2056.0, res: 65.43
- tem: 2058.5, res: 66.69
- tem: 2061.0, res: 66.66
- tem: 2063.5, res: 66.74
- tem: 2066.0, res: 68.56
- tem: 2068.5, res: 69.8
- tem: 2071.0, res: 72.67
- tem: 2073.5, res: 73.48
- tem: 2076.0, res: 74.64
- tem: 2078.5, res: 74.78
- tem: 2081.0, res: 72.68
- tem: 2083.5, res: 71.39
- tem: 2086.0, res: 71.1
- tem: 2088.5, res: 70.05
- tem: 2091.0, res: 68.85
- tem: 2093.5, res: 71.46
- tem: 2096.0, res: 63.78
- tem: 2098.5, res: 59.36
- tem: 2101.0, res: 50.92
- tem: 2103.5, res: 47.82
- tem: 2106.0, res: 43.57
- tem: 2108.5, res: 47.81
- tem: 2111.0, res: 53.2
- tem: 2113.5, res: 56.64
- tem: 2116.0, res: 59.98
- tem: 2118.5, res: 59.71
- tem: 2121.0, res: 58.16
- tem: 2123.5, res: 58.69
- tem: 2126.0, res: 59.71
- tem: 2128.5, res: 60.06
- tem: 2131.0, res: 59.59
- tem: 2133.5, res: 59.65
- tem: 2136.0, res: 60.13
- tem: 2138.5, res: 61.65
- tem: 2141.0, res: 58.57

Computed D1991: 5.1 K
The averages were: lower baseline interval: 74.2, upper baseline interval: 64.1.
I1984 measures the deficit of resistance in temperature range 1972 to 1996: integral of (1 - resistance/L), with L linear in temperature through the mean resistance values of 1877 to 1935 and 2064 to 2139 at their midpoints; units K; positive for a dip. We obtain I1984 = 1.8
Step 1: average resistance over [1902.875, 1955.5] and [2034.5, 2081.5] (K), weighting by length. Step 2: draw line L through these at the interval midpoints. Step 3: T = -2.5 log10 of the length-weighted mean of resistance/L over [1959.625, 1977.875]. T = 0.09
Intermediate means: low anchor 74.5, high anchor 68.2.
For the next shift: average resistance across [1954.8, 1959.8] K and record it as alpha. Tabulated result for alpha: 71.9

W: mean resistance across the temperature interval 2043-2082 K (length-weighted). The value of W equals 68.9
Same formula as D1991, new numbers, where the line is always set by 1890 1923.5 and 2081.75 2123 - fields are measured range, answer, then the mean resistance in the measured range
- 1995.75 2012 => 1.26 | 62.1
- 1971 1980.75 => 0.37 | 66.9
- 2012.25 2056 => 0.09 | 64.9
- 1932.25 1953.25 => -0.72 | 74.5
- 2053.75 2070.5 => -1.23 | 67.5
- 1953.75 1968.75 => 0.30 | 69.3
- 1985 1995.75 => 0.83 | 63.1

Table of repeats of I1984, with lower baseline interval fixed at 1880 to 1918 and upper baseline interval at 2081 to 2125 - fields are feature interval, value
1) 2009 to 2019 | 0.64 K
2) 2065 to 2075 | -1.41 K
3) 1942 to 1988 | 1.02 K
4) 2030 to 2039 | -0.19 K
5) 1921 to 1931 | -0.04 K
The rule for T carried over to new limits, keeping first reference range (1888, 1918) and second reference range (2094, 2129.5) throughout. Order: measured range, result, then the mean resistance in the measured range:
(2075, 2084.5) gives -0.24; 73.4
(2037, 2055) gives -0.06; 65.6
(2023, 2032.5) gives -0.02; 65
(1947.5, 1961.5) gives -0.02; 71.6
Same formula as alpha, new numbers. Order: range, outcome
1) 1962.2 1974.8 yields 66.6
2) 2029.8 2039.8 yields 66.6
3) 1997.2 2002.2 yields 61.3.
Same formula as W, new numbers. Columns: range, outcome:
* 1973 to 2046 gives 64.2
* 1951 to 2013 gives 65.6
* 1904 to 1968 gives 73.4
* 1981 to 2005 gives 63.3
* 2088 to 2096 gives 69.1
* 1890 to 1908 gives 74.2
